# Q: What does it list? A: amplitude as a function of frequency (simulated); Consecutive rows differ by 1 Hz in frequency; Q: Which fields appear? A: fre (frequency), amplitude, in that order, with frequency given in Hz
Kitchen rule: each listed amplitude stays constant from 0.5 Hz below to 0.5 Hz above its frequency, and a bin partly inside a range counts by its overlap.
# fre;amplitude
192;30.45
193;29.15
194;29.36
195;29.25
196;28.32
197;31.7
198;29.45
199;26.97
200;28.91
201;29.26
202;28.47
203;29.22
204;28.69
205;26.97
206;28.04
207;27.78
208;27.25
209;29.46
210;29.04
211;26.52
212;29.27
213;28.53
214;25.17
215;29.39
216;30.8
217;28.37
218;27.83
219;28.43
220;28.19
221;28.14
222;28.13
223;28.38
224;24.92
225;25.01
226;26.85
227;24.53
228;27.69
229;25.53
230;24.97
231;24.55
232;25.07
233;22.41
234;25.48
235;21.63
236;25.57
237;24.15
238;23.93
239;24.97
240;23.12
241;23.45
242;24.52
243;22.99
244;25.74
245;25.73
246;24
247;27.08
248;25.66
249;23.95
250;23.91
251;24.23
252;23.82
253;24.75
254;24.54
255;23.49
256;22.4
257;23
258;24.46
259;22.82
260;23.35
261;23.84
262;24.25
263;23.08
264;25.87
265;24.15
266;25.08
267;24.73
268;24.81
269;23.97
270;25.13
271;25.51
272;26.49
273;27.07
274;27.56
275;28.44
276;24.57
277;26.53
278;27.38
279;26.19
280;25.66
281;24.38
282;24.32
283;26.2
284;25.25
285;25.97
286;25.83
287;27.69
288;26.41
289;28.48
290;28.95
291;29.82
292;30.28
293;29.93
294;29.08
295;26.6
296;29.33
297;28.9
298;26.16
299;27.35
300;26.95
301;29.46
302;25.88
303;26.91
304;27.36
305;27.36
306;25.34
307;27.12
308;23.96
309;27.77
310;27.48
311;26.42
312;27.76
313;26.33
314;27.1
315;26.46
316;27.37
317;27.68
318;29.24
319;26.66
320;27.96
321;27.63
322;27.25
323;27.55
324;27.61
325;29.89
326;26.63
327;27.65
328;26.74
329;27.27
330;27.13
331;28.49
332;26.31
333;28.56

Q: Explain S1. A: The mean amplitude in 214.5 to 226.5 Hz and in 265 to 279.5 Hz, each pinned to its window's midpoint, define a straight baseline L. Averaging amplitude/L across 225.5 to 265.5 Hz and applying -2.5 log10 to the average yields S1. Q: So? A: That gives 0.11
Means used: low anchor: 27.9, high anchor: 25.9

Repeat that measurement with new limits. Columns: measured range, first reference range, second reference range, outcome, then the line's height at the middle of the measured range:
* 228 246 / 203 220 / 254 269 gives 0.07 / 26.1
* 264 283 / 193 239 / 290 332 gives 0.07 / 27.4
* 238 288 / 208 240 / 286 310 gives 0.09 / 27.1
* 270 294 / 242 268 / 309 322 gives -0.05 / 25.7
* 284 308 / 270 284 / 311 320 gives -0.04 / 26.7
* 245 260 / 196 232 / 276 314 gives 0.14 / 27.4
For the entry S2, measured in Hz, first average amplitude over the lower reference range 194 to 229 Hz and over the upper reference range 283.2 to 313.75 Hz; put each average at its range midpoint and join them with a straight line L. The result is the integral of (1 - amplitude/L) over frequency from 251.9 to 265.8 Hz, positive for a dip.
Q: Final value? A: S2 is 1.9 Hz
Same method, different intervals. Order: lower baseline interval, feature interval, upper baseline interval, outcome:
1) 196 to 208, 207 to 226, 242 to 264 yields -0.4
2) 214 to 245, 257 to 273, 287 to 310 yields 1.3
